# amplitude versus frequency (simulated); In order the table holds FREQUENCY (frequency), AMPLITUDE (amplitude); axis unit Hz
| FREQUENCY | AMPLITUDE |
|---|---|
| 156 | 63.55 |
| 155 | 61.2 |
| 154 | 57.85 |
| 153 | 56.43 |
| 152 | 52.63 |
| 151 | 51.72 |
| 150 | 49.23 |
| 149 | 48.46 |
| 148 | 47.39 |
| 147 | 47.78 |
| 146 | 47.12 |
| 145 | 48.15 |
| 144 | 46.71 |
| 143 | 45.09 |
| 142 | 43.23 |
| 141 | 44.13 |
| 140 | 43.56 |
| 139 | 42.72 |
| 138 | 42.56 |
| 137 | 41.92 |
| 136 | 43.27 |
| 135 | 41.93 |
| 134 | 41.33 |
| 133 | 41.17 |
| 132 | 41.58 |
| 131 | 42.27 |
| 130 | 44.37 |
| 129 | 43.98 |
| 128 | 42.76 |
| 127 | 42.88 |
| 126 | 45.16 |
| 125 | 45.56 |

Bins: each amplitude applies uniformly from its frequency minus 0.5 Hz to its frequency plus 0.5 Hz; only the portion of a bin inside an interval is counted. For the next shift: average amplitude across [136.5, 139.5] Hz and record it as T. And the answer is 42.4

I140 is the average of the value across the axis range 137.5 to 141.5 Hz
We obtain 43.2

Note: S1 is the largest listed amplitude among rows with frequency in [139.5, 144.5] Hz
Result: 46.71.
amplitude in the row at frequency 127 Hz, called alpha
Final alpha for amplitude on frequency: 42.88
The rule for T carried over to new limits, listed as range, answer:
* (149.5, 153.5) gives 52.5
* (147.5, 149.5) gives 47.9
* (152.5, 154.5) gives 57.1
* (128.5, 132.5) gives 43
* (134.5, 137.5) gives 42.4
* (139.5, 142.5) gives 43.6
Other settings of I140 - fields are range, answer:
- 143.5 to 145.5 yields 47.4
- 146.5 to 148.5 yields 47.6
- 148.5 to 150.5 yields 48.8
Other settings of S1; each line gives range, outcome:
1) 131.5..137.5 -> 43.27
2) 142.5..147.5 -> 48.15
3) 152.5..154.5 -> 57.85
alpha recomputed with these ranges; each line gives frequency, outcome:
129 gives 43.98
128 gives 42.76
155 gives 61.2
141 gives 44.13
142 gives 43.23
